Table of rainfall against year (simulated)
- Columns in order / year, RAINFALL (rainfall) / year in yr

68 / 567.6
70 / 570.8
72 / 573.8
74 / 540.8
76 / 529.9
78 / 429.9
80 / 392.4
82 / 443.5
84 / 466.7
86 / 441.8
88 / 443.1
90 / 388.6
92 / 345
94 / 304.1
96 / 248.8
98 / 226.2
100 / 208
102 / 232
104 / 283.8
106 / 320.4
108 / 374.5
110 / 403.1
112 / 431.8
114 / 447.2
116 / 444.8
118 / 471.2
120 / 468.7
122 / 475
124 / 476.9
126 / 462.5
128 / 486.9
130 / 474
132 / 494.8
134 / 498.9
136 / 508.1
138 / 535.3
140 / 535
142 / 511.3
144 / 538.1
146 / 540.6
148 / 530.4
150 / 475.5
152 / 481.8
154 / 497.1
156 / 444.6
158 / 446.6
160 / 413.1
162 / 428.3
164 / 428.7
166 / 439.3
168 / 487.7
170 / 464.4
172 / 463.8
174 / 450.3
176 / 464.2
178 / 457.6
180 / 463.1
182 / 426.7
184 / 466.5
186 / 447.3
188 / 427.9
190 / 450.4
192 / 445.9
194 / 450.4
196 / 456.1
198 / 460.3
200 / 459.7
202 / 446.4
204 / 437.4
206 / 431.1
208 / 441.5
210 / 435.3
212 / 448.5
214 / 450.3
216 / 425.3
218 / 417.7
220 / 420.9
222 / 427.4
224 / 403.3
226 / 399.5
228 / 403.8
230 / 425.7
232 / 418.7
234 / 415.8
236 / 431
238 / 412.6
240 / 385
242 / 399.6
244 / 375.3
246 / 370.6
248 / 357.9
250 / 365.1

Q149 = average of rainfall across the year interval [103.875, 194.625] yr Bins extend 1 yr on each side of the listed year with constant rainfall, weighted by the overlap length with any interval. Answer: 461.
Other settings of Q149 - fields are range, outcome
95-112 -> 296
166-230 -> 443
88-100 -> 306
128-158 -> 502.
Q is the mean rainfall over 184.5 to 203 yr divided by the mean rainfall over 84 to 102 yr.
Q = 1.37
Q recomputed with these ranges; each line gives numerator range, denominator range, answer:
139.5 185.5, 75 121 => 1.24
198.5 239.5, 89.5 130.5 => 1.13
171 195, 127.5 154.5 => 0.89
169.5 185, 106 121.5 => 1.07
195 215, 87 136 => 1.13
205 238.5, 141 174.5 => 0.90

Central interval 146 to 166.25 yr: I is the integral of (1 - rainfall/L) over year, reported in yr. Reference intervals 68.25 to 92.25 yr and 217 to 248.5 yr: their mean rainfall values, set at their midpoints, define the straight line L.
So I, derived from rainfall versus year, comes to -1.2 yr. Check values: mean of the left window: 471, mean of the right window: 405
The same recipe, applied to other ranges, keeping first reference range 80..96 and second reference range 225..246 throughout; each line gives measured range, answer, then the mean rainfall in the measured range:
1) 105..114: 0.14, 390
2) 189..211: -2.43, 447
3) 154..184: -3.79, 451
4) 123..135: -2.57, 482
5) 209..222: -0.94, 433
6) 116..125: -1.66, 470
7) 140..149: -2.99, 531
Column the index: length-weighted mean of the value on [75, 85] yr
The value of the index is 452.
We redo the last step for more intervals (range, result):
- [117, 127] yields 471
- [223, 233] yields 410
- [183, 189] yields 447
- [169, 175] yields 460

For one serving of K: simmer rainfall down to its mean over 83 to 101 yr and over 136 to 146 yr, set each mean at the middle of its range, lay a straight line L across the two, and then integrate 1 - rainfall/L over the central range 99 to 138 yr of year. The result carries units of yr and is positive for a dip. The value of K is 2.2 yr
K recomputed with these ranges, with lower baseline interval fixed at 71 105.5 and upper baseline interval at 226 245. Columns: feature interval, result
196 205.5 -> -1.17 yr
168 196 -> -3.94 yr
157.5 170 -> -1.51 yr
